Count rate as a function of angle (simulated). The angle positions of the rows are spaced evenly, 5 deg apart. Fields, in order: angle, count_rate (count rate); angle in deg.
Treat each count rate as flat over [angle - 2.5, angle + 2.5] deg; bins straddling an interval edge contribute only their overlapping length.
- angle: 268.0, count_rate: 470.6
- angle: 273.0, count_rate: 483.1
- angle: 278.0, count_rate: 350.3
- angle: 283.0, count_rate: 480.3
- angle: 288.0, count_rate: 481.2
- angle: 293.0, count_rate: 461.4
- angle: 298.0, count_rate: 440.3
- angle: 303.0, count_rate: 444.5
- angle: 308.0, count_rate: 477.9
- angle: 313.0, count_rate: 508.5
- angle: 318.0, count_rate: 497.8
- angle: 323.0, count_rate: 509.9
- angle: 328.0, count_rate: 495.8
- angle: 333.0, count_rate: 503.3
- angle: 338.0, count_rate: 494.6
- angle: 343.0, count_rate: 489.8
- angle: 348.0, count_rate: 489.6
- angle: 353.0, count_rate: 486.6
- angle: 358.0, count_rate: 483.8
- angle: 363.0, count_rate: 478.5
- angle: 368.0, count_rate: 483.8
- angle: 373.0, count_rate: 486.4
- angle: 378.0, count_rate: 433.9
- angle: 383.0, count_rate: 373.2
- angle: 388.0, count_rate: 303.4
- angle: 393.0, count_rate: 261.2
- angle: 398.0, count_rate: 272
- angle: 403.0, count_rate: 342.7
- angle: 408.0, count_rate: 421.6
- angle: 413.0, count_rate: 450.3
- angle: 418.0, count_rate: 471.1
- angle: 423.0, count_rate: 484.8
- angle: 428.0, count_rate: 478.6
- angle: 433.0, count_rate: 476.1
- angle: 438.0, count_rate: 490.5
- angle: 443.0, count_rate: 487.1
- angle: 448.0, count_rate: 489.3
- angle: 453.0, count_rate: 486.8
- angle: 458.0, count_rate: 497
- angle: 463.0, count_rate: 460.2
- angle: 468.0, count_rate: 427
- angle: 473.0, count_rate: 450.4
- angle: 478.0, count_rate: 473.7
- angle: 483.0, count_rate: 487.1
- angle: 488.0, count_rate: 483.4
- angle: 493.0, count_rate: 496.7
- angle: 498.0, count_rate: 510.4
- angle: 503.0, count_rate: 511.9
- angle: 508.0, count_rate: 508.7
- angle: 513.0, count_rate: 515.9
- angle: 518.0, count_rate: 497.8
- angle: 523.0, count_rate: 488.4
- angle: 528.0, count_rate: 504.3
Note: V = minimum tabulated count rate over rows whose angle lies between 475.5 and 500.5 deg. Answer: 473.7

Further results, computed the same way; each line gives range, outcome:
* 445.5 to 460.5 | 486.8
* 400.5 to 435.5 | 342.7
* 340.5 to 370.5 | 478.5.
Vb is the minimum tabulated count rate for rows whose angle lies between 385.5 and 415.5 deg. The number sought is 261.2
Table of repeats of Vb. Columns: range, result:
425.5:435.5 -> 476.1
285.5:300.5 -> 440.3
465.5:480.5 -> 427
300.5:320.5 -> 444.5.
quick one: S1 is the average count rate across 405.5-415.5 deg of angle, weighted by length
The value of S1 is 436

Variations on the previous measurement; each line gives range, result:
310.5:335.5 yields 503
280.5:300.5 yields 466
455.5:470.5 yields 461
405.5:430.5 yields 461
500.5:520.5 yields 509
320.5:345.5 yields 499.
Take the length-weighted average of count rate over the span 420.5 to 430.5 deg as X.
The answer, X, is 482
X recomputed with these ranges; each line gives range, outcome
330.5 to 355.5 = 493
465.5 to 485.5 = 460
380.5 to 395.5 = 313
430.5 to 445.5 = 485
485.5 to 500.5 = 497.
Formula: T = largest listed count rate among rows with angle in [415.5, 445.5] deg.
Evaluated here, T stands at 490.5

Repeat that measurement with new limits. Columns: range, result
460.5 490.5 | 487.1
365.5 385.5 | 486.4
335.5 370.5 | 494.6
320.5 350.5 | 509.9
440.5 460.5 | 497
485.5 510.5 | 511.9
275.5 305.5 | 481.2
